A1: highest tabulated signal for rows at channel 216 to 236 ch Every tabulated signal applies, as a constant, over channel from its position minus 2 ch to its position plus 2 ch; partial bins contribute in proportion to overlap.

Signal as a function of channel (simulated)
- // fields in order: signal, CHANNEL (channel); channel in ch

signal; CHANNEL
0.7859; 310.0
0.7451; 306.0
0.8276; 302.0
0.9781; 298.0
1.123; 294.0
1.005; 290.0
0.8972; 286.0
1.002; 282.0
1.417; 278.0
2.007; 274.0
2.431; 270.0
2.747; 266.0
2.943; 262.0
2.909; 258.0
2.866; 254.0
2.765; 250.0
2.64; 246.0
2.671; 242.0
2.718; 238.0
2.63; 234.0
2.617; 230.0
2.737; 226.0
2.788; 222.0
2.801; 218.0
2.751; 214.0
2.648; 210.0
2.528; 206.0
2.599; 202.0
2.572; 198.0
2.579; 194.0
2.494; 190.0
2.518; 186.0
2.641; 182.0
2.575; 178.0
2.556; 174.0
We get 2.801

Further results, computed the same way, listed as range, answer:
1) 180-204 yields 2.641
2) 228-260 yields 2.909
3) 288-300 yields 1.123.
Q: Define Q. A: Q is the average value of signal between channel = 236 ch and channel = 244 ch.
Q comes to 2.69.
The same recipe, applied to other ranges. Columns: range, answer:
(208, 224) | 2.75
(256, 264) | 2.93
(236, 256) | 2.73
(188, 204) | 2.56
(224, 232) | 2.68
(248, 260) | 2.85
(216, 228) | 2.78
